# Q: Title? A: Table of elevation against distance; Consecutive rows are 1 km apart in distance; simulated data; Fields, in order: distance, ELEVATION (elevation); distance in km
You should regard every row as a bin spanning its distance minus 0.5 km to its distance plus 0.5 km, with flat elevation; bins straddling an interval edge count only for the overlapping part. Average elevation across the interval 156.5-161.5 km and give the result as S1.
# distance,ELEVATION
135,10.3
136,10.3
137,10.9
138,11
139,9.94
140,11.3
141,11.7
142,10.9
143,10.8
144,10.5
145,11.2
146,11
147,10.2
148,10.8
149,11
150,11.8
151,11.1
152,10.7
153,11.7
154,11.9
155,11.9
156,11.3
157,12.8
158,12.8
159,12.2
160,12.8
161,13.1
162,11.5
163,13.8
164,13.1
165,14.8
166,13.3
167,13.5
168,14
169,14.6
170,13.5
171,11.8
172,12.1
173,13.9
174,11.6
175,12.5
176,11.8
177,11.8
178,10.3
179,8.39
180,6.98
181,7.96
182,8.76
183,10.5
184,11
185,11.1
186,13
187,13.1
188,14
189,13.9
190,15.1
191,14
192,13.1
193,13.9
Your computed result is 12.7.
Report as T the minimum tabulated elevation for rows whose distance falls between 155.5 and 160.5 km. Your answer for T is 11.3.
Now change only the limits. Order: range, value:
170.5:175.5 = 11.6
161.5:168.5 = 11.5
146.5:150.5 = 10.2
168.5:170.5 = 13.5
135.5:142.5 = 9.94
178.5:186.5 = 6.98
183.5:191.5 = 11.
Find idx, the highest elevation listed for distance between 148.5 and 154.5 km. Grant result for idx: 11.9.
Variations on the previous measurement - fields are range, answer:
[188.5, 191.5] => 15.1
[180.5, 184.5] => 11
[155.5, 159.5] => 12.8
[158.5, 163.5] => 13.8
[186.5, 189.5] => 14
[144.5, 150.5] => 11.8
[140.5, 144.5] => 11.7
